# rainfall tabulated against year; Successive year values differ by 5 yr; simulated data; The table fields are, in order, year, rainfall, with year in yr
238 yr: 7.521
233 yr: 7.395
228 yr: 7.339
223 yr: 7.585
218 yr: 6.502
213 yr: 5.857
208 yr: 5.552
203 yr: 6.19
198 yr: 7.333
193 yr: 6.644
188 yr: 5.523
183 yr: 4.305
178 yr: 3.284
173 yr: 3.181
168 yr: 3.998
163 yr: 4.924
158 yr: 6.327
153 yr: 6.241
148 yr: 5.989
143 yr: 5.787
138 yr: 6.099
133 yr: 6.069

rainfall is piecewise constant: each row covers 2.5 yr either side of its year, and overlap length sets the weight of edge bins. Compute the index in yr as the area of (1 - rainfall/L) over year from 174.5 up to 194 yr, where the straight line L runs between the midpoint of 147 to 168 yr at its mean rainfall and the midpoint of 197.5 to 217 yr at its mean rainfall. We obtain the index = 4.0 yr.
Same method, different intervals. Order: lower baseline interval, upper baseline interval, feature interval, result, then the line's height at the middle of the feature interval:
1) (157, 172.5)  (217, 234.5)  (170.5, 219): 5.0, 5.97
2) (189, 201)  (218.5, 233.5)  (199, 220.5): 2.8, 7.03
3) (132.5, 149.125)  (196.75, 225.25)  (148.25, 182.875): 8.0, 6.15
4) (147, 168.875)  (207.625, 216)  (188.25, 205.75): -2.5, 5.73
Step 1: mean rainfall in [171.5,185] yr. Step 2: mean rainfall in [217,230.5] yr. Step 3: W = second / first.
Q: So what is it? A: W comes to 2.01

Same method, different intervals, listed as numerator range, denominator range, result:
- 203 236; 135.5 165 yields 1.13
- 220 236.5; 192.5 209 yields 1.14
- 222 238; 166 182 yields 2.10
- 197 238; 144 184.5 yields 1.40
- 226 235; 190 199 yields 1.08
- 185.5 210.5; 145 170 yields 1.13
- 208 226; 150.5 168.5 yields 1.18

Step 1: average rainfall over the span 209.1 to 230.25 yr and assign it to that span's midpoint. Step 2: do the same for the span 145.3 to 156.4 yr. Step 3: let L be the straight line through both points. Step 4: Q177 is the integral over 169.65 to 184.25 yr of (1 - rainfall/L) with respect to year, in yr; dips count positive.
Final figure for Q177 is 6.44 yr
